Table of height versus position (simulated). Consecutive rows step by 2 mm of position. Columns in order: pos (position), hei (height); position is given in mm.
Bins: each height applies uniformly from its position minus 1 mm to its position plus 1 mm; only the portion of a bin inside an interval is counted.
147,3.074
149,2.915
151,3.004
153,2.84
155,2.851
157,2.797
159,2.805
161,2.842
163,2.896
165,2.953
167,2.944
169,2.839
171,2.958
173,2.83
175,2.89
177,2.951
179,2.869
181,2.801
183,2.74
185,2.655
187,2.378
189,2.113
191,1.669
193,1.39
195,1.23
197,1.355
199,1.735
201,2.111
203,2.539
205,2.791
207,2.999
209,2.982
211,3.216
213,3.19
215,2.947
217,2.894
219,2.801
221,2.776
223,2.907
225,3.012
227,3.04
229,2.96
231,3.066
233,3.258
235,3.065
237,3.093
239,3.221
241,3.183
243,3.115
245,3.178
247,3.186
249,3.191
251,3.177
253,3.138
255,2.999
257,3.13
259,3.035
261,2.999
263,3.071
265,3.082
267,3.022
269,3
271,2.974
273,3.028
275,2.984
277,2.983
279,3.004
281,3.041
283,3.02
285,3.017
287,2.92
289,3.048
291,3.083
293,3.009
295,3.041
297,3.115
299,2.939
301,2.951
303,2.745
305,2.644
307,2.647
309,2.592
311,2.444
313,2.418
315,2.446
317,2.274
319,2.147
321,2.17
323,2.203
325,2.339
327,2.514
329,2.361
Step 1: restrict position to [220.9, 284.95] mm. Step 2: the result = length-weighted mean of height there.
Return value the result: 3.06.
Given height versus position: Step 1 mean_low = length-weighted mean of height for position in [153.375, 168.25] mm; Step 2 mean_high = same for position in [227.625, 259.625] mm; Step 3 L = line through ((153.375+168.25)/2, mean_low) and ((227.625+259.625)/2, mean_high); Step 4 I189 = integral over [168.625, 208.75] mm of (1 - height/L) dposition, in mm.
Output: 7.5 mm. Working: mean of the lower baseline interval 2.87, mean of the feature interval 2.4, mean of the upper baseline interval 3.12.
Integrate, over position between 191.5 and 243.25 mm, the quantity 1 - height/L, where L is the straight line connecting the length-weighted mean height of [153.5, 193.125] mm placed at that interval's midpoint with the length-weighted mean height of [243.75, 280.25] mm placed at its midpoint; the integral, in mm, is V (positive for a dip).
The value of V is 3.15 mm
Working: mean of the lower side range 2.69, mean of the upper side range 3.07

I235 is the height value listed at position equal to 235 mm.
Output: 3.065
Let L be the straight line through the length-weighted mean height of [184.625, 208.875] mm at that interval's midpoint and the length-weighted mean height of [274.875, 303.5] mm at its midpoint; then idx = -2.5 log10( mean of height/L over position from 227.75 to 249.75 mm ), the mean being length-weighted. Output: -0.24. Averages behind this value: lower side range 2.1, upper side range 3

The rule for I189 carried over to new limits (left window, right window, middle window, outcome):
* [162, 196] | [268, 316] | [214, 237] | -2.60 mm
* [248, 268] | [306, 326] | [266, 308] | -3.72 mm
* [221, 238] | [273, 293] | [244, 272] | -0.58 mm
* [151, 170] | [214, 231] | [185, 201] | 6.17 mm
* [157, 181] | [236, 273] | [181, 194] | 3.19 mm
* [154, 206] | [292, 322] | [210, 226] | -2.70 mm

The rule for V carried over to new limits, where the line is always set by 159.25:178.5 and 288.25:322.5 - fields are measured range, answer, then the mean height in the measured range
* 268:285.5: -1.8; 3.01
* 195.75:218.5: 1.8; 2.6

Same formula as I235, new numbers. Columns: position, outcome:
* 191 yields 1.669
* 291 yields 3.083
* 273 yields 3.028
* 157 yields 2.797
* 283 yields 3.02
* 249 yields 3.191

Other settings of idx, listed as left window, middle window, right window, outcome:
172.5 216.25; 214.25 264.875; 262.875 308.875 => -0.13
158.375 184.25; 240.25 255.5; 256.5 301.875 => -0.06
